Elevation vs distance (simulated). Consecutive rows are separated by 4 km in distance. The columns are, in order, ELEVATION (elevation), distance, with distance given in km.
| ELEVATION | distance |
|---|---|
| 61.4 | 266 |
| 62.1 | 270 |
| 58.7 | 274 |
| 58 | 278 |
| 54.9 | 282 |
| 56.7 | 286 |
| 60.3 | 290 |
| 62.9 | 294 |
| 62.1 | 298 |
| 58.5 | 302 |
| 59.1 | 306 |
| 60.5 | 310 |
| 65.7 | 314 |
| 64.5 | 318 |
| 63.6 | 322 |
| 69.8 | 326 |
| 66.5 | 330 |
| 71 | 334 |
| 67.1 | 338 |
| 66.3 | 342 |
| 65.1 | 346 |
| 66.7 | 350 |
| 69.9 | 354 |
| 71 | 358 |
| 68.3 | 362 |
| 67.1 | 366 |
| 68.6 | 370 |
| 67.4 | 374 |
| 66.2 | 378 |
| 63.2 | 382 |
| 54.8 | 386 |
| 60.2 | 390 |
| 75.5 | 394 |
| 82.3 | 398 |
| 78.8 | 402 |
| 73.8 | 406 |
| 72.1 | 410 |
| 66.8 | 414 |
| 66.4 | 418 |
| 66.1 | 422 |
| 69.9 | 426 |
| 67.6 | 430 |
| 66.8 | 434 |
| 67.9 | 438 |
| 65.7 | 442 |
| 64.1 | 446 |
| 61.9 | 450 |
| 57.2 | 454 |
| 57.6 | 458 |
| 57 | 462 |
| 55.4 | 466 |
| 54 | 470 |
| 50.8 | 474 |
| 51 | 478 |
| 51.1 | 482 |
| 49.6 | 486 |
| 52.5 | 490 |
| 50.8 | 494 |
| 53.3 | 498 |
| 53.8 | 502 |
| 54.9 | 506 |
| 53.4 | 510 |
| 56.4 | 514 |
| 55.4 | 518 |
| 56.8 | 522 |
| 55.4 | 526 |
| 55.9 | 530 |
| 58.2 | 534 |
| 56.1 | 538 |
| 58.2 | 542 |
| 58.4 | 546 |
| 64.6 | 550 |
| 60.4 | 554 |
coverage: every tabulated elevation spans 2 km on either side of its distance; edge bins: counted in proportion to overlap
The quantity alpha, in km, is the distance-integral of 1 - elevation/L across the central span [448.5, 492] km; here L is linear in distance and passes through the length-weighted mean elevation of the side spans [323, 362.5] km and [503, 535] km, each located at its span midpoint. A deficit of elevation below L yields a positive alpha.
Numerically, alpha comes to 3.6 km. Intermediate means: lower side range 68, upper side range 55.7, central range 54.3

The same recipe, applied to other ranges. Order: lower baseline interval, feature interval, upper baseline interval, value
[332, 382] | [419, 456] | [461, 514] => -4.2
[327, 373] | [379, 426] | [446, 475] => -4.8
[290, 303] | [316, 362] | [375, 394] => -4.0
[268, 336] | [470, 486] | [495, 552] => 1.8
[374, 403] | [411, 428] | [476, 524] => -0.9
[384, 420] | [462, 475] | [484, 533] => 1.3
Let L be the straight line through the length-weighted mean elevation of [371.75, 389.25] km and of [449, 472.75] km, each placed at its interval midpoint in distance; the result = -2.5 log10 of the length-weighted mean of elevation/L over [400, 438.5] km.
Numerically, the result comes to -0.164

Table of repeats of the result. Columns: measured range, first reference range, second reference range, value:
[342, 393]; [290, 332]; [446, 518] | -0.10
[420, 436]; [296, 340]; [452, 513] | -0.18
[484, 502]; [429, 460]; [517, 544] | 0.15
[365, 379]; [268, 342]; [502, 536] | -0.12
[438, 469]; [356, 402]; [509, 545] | 0.04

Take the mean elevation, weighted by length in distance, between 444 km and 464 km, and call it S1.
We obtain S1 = 59.6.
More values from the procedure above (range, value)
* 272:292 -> 57.7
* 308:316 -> 63.1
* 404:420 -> 69.8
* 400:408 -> 76.3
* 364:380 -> 67.3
